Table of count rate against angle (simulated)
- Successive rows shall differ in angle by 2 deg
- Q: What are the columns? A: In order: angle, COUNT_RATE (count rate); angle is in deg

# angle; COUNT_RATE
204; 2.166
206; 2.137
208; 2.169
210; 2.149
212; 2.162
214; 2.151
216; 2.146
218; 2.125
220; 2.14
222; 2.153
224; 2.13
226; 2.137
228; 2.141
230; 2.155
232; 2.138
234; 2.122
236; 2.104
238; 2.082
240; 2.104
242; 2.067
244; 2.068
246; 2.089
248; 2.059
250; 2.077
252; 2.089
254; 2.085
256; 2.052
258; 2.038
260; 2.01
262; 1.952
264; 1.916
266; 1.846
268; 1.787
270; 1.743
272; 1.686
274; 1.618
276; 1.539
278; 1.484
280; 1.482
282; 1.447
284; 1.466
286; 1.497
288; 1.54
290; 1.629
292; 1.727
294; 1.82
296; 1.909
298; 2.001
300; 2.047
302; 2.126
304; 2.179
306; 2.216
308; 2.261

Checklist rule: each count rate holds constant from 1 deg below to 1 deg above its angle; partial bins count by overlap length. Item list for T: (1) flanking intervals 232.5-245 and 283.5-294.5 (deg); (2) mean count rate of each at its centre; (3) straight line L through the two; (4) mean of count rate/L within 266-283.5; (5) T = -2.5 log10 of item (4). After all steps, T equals 0.09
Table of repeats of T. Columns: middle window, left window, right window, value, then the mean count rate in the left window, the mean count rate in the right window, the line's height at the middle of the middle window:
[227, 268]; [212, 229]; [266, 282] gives -0.10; 2.14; 1.62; 1.88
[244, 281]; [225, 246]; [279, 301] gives 0.02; 2.11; 1.69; 1.9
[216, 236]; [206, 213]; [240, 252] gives -0.01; 2.16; 2.08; 2.12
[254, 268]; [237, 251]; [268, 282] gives -0.09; 2.08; 1.6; 1.81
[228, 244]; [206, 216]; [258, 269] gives -0.04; 2.15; 1.91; 2.04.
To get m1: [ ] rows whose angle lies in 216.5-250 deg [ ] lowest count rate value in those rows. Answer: 2.059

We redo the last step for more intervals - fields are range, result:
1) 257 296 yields 1.447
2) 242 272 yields 1.686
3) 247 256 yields 2.052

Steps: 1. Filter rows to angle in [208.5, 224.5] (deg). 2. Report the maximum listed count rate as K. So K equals 2.162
